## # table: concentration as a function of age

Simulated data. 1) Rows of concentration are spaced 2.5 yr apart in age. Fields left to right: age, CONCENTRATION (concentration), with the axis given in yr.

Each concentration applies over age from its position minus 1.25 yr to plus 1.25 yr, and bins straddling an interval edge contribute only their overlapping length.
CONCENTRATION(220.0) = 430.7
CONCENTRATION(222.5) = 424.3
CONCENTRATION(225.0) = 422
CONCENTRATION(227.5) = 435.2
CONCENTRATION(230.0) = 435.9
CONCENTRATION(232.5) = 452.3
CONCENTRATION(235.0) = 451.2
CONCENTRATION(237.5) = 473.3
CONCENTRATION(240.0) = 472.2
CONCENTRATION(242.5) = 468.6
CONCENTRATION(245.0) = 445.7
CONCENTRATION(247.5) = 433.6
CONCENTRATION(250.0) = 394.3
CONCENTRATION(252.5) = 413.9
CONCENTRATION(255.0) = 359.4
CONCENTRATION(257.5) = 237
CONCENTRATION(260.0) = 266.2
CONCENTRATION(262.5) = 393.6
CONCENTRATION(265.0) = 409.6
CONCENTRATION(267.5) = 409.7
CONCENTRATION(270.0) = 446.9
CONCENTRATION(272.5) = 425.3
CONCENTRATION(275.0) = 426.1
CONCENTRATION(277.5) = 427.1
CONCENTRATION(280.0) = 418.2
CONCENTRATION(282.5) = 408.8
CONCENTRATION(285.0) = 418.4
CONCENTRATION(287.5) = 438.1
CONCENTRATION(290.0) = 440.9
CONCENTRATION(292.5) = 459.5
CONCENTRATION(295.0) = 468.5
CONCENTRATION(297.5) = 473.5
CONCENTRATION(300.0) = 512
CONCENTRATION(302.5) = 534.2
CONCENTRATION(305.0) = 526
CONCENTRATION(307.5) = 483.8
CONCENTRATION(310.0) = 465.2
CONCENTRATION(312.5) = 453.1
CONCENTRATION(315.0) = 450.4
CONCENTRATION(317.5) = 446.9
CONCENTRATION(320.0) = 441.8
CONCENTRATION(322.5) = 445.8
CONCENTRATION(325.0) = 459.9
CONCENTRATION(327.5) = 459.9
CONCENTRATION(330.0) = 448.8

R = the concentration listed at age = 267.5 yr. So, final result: 409.7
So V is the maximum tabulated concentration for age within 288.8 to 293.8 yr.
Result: 459.5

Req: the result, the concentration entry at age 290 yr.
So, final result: 440.9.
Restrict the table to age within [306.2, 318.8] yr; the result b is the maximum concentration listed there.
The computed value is 483.8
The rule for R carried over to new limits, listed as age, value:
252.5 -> 413.9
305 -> 526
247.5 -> 433.6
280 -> 418.2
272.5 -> 425.3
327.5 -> 459.9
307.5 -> 483.8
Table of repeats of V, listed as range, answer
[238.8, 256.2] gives 472.2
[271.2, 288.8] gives 438.1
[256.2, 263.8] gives 393.6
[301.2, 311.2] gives 534.2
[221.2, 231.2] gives 435.9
